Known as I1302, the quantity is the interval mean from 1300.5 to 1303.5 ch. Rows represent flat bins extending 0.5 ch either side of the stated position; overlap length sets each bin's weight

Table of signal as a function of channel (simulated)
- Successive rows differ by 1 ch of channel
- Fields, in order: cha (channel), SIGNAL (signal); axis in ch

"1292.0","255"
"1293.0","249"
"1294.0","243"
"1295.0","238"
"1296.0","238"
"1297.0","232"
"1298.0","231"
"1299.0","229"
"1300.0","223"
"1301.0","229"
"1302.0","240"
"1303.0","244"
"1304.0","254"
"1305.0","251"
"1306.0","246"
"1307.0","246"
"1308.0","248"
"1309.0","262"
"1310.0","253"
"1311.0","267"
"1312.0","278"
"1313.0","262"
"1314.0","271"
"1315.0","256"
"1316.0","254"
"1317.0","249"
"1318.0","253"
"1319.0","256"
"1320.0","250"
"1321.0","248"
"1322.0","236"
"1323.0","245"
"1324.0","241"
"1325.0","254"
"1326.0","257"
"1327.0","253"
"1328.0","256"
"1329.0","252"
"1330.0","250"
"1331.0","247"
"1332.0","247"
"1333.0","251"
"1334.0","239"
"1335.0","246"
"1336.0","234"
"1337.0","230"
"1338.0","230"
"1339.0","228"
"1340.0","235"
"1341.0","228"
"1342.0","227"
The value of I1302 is 238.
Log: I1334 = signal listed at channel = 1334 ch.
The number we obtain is 239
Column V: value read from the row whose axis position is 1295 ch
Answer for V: 238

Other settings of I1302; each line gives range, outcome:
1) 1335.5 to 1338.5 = 231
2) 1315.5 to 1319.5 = 253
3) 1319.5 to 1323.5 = 245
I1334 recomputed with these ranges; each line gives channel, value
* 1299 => 229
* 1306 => 246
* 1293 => 249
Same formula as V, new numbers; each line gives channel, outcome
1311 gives 267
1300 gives 223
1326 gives 257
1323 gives 245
